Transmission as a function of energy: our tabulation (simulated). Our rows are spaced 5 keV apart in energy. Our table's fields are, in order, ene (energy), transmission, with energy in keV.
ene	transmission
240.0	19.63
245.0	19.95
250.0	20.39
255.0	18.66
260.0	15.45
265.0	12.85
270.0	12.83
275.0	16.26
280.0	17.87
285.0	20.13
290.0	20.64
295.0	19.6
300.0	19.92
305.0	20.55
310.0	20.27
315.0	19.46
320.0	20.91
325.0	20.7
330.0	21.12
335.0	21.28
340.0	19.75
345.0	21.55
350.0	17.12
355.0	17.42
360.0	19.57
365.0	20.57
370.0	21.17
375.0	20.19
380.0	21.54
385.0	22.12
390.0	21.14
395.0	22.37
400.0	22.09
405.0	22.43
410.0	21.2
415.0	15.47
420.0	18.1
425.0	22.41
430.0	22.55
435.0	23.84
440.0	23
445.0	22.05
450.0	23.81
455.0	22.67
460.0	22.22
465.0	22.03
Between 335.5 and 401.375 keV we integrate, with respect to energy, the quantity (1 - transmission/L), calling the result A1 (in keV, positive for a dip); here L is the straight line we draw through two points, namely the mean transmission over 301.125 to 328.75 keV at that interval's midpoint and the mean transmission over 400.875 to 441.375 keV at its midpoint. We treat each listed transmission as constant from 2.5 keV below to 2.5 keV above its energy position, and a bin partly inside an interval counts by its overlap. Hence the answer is 0.8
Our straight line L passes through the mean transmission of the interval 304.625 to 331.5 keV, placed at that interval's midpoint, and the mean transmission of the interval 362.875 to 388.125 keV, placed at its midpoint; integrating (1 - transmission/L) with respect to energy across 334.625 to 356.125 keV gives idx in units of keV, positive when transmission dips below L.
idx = 1.5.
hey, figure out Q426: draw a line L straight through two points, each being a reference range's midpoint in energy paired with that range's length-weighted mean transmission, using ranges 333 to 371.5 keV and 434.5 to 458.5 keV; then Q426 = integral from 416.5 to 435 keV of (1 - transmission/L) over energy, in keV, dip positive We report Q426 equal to 1.0 keV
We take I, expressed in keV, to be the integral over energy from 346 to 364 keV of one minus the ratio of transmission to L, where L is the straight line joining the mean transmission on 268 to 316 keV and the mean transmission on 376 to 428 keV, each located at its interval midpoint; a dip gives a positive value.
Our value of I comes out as 1.3 keV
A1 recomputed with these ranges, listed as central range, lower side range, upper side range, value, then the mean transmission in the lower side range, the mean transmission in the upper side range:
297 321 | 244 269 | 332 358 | -2.2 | 17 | 19.5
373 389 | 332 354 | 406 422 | -1.8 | 19.8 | 18.7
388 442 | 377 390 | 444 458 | 2.2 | 21.6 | 22.9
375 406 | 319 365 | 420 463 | -0.8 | 19.9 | 22.5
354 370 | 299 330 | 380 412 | 1.2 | 20.4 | 21.9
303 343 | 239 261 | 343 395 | -1.4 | 19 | 20.3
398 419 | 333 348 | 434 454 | 2.0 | 20.7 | 23.1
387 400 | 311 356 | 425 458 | -0.1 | 20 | 22.9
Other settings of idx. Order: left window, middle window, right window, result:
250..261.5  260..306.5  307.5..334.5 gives 3.5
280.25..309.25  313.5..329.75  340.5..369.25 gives -0.7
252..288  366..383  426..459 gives -0.5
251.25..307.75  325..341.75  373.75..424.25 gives -1.4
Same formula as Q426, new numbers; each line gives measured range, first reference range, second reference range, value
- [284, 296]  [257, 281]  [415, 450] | -3.3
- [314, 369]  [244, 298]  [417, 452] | -1.2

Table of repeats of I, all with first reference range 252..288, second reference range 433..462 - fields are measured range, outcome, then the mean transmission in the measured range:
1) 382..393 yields -0.5 keV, 21.7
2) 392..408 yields -0.8 keV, 22.2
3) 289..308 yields -2.9 keV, 20.1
